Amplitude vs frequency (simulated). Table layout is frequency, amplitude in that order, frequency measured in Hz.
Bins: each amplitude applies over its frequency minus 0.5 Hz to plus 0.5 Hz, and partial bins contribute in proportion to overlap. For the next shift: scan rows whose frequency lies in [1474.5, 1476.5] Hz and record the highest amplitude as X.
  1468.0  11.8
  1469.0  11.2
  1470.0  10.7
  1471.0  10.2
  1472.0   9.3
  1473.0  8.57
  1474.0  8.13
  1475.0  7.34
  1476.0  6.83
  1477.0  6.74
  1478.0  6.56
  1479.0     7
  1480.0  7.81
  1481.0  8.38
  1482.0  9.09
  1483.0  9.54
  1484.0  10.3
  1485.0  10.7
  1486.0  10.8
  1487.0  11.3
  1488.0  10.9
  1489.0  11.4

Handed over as 7.34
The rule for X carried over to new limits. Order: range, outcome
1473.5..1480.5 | 8.13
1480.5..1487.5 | 11.3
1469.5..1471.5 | 10.7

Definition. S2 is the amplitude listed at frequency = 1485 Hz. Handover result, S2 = 10.7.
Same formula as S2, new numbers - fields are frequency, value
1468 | 11.8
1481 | 8.38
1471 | 10.2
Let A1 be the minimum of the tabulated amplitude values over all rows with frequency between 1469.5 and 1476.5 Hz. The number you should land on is 6.83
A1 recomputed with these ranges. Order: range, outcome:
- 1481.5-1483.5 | 9.09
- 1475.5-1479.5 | 6.56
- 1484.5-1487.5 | 10.7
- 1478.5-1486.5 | 7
